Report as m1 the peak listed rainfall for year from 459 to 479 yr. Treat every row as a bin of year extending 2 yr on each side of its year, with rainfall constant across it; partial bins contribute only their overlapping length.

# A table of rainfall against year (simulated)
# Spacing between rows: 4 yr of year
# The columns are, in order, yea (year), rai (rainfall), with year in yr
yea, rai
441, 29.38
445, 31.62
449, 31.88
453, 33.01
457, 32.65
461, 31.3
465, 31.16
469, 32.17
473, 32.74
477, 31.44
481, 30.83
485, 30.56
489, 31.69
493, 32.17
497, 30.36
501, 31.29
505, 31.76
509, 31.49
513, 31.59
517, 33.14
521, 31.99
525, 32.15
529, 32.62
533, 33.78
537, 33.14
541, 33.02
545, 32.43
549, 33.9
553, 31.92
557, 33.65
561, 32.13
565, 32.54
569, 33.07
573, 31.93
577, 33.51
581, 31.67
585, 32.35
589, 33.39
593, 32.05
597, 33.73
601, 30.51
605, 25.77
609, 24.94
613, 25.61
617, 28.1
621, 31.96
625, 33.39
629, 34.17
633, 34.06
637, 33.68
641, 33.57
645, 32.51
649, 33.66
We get 32.74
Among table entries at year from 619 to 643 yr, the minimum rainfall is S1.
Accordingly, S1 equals 31.96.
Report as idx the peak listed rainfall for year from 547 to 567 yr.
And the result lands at 33.9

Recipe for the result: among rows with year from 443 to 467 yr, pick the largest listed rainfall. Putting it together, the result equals 33.01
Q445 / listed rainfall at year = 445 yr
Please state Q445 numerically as 31.62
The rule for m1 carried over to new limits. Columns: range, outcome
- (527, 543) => 33.78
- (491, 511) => 32.17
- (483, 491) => 31.69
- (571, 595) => 33.51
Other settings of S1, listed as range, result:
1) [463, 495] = 30.56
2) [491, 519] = 30.36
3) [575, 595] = 31.67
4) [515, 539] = 31.99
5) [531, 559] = 31.92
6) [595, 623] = 24.94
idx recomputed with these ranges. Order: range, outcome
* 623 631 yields 34.17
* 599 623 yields 31.96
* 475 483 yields 31.44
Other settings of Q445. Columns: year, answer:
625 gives 33.39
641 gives 33.57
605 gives 25.77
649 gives 33.66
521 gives 31.99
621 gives 31.96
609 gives 24.94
